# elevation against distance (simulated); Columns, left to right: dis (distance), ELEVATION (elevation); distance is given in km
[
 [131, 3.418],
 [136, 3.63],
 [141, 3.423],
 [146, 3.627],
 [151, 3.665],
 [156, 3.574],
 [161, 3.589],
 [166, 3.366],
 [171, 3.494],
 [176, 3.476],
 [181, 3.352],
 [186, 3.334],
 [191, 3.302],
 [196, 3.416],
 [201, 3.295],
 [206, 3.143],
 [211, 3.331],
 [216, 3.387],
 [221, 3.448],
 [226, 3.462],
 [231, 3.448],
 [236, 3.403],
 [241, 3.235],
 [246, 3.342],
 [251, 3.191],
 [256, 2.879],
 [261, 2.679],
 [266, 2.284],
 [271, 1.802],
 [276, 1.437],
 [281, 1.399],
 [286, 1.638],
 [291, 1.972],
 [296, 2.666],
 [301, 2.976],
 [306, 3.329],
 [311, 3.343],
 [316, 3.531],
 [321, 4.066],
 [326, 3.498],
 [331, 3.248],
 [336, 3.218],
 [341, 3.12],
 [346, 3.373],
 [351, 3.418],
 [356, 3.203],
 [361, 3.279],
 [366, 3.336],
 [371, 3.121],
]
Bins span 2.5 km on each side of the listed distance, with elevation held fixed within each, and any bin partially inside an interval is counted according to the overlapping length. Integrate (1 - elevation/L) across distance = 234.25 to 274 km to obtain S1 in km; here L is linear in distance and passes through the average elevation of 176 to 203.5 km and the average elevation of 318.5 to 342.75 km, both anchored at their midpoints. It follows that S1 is 6.6 km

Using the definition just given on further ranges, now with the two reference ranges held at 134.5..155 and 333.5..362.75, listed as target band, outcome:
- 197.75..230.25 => 1.16 km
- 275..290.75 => 8.43 km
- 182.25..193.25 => 0.61 km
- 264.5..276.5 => 5.37 km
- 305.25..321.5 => -1.03 km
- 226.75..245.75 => 0.40 km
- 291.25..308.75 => 2.50 km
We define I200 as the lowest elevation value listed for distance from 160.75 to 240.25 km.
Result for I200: 3.143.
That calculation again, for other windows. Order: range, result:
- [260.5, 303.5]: 1.399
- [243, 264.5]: 2.679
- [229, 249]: 3.235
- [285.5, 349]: 1.638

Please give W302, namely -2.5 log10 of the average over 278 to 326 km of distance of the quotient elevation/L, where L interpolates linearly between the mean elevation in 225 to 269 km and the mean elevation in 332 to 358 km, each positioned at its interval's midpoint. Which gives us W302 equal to 0.14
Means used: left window 3.08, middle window 2.79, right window 3.27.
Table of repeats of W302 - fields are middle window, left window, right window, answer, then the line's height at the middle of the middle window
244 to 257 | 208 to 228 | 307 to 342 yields 0.08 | 3.41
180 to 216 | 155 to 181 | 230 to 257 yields 0.03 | 3.39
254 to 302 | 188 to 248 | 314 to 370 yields 0.49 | 3.37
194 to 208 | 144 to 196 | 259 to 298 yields -0.08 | 3.04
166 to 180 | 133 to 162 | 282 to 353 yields 0.02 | 3.5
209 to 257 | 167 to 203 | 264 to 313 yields -0.16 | 2.87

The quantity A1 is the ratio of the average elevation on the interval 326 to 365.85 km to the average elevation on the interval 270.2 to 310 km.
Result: 1.5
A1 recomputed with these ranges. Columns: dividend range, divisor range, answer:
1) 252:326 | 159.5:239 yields 0.77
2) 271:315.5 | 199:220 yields 0.72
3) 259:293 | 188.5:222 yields 0.56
